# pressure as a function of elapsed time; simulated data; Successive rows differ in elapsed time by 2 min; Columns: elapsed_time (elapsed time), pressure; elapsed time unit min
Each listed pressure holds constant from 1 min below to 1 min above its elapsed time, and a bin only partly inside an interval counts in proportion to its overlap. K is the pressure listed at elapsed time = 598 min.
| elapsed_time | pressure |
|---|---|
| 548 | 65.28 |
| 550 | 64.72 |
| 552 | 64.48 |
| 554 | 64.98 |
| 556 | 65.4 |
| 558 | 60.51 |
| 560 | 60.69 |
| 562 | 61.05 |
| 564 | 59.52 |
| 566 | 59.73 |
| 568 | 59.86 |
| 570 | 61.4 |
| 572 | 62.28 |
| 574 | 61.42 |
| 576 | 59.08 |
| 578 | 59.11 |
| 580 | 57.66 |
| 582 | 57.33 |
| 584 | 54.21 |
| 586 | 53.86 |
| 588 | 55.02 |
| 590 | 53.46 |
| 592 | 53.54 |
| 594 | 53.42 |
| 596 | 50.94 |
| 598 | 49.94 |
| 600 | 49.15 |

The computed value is 49.94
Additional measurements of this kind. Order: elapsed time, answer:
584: 54.21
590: 53.46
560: 60.69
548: 65.28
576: 59.08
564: 59.52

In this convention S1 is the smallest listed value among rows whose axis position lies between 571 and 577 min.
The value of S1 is 59.08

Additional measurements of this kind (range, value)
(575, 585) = 54.21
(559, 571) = 59.52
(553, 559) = 60.51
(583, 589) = 53.86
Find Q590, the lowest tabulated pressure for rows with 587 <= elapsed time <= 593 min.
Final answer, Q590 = 53.46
